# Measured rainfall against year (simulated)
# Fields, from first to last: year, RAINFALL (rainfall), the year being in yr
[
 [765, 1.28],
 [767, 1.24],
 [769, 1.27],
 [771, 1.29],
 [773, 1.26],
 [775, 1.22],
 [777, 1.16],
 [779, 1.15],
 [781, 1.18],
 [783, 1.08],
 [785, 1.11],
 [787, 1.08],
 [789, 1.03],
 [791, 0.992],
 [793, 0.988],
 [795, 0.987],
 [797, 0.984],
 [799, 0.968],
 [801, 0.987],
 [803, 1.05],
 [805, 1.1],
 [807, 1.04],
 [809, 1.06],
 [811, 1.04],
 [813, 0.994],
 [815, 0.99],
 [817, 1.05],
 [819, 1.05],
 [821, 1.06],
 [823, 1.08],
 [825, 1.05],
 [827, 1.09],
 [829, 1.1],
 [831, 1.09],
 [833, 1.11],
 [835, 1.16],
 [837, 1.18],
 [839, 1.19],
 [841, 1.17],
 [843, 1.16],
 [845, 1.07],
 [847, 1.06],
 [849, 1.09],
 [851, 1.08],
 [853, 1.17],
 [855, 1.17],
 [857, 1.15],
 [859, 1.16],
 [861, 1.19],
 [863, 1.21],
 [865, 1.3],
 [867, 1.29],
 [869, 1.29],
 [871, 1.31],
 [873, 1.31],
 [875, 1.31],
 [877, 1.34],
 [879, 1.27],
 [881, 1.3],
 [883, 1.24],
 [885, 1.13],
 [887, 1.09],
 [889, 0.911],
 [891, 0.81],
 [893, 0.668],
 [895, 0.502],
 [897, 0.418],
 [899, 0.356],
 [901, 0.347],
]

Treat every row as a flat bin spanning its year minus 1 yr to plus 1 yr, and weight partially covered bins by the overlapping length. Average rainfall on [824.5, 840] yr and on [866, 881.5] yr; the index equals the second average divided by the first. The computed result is 1.16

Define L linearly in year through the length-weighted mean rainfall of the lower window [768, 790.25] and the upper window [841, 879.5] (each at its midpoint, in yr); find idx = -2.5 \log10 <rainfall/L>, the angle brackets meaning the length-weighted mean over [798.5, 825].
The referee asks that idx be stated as 0.14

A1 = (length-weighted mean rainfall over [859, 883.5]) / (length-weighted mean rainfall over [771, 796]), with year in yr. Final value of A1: 1.1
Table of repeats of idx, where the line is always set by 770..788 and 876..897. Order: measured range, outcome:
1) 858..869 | -0.193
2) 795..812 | 0.105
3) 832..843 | -0.084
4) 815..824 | 0.053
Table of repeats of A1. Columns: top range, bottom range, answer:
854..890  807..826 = 1.17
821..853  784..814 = 1.08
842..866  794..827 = 1.11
